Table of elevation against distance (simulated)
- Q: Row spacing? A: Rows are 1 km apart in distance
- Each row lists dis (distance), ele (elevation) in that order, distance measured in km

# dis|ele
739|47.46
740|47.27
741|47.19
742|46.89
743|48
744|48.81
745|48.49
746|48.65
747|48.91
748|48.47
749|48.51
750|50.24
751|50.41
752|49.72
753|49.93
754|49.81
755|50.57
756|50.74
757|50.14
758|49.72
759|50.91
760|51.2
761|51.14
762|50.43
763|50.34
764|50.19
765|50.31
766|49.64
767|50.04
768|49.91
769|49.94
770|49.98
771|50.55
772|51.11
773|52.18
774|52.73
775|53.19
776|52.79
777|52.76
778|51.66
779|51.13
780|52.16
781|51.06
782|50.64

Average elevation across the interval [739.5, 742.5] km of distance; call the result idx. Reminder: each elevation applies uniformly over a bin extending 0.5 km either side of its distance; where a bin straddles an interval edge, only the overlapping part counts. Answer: 47.1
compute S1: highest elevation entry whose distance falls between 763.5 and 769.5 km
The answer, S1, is 50.31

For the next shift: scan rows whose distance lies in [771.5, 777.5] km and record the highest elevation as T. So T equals 53.19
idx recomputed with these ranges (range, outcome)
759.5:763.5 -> 50.8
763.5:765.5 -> 50.2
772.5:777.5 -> 52.7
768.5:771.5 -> 50.2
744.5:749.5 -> 48.6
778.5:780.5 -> 51.6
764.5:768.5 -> 50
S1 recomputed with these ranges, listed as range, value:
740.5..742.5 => 47.19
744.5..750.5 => 50.24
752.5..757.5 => 50.74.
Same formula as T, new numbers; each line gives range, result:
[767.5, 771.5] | 50.55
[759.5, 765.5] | 51.2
